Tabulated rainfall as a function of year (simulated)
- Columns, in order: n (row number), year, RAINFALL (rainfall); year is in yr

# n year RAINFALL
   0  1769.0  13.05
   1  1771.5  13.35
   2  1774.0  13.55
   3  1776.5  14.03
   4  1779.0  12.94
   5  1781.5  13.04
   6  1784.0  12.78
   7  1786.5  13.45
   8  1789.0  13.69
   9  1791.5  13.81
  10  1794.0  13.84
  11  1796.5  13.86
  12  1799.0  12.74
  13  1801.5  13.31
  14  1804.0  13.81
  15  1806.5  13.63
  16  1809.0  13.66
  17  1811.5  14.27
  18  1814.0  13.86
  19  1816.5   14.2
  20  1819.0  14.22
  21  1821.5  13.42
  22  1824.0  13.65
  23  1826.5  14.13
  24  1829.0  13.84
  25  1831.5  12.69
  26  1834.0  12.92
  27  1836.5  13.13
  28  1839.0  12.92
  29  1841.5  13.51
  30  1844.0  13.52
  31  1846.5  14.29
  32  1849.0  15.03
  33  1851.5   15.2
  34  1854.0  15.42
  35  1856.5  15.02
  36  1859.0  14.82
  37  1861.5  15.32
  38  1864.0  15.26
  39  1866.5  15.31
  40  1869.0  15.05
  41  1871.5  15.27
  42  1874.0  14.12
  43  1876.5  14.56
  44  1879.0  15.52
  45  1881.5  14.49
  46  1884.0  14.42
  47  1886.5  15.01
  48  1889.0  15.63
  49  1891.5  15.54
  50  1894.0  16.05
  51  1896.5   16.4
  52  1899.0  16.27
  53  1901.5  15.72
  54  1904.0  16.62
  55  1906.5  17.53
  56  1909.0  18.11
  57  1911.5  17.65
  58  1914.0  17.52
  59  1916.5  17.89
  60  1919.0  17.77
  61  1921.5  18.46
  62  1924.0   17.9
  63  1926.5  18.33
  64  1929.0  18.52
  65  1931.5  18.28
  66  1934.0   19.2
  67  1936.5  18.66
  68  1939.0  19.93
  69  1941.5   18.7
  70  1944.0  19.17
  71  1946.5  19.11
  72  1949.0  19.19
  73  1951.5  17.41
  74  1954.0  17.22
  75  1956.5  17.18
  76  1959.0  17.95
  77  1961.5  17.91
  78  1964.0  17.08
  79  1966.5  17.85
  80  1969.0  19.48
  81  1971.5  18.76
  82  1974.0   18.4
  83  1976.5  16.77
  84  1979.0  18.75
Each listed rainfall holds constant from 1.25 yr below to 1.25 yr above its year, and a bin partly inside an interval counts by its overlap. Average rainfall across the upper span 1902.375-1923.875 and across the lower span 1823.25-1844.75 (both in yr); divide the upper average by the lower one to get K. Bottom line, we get 1.32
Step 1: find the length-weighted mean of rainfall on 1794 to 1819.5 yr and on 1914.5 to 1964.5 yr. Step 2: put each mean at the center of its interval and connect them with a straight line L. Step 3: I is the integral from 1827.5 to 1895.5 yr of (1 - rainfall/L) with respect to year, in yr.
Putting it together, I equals 4.5 yr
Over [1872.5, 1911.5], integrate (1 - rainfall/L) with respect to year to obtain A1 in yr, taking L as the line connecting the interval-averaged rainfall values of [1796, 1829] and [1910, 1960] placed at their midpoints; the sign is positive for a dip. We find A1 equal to 2.2 yr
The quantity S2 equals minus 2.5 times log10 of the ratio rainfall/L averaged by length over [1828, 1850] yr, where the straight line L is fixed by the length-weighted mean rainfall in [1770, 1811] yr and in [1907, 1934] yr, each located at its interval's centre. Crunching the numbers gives 0.13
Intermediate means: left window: 13.5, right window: 18.1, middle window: 13.5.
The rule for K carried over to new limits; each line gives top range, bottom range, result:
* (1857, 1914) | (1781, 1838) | 1.16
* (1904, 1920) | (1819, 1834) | 1.30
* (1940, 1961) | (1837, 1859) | 1.27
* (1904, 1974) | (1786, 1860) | 1.31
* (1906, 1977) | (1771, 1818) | 1.34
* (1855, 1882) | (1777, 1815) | 1.11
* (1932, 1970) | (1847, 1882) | 1.22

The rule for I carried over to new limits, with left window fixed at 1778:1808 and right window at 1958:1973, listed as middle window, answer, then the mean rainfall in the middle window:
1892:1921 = -0.9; 17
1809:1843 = 1.7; 13.6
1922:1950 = -2.3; 18.8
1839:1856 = 0.6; 14.4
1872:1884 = 0.8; 14.7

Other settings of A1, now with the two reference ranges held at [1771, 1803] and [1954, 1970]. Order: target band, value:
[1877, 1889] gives 0.7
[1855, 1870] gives 0.2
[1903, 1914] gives -0.7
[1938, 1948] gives -1.1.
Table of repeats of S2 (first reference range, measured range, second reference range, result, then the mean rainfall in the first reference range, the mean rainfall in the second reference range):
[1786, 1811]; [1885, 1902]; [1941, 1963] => 0.044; 13.6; 18.2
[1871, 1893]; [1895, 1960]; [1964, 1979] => -0.085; 15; 18.2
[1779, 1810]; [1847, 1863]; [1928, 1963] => 0.025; 13.4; 18.4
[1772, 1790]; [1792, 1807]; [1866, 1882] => 0.009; 13.3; 14.9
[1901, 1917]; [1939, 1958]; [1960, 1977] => -0.033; 17.3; 18.1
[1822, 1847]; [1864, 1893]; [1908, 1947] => 0.055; 13.4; 18.4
